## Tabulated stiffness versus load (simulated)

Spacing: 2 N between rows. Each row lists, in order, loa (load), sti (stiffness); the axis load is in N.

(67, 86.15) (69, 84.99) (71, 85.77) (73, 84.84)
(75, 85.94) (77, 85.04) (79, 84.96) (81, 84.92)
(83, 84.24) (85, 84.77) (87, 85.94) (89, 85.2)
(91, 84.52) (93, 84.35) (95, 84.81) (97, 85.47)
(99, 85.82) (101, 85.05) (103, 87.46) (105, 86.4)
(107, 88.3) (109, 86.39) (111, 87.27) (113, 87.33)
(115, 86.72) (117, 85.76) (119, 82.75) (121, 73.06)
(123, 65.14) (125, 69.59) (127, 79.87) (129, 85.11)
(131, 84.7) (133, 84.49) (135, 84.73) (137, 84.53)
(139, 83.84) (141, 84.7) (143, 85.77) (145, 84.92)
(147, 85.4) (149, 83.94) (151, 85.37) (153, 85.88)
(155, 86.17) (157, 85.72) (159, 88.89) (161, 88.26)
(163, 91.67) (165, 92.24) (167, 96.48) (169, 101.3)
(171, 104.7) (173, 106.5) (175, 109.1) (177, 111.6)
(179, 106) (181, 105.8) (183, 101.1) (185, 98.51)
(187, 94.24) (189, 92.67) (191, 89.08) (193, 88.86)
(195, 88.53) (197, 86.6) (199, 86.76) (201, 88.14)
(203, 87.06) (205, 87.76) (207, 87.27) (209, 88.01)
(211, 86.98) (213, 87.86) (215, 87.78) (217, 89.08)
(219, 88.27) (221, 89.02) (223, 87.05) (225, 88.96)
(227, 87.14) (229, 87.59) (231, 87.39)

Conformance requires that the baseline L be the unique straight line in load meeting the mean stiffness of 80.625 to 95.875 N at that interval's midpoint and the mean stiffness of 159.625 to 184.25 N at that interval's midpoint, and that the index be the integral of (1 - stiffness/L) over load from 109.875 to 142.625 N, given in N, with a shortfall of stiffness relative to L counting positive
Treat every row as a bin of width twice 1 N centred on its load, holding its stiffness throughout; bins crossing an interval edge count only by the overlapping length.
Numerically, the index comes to 3.6 N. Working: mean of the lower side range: 84.8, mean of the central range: 81.9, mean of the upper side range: 101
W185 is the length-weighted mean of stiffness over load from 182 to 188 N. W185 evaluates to 98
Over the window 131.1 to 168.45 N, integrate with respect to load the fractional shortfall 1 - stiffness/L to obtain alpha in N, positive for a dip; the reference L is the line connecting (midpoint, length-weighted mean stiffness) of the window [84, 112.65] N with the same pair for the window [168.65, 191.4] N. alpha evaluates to 3.6 N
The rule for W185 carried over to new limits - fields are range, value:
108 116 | 86.9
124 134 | 80.8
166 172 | 101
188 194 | 90.2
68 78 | 85.3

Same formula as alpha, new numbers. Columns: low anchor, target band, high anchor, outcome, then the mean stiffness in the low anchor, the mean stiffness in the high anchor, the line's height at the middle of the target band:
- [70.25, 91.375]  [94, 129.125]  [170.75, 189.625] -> 3.0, 85.1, 103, 90.7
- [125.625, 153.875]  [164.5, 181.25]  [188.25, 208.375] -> -3.4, 84.3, 88.2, 86.5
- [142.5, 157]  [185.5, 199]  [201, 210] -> -0.5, 85.4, 87.6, 87.1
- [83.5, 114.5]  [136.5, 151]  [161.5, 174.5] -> 1.5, 85.9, 98.8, 94.3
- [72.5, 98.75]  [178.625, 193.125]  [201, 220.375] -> -1.6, 85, 87.8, 87.3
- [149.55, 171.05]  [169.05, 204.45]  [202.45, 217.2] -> -3.0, 90.8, 87.7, 89.1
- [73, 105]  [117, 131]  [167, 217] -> 1.8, 85.3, 94.6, 88.4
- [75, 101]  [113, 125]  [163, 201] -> 1.4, 85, 97.4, 89.1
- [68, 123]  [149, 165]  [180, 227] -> 0.1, 84.8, 90.2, 87.8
